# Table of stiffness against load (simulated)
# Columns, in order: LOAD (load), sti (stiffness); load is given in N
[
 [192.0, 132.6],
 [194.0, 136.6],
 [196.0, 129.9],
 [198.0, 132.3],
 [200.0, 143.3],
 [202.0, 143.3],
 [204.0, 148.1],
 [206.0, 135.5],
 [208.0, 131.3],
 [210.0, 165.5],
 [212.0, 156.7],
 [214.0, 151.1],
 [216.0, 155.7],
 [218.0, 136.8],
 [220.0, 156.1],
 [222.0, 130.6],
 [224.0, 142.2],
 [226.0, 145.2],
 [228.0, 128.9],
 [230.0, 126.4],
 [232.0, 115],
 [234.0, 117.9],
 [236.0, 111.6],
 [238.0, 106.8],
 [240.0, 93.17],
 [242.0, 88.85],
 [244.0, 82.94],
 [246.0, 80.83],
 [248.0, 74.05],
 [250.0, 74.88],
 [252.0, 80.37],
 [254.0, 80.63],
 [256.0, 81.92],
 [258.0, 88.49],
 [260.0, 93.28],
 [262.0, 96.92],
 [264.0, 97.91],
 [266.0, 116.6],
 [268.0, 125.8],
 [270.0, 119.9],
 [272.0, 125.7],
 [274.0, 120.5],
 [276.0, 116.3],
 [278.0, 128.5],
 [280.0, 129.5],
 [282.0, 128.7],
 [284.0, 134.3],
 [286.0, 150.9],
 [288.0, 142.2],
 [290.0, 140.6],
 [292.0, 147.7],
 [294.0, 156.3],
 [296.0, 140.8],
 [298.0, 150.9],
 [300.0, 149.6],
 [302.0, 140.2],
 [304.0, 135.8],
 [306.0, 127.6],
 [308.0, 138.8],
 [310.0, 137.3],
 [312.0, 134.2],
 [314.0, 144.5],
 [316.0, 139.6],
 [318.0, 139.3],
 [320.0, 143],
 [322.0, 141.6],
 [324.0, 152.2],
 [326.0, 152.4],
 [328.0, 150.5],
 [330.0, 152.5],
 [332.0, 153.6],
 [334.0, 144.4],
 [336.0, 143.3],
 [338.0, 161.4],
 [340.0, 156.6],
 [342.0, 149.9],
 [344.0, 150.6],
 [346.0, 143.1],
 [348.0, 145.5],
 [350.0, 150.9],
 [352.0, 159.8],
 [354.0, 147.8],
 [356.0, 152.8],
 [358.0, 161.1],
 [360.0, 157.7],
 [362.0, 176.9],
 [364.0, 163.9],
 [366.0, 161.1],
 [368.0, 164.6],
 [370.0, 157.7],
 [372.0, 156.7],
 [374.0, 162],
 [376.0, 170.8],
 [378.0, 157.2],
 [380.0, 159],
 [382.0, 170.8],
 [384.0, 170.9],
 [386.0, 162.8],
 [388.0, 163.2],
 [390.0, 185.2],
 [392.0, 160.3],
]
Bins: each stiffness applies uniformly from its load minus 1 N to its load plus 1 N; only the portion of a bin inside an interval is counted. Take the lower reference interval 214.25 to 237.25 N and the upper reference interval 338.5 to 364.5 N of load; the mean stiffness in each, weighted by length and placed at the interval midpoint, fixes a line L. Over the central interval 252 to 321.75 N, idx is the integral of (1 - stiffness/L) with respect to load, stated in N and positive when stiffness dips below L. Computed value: 8.3 N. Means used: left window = 134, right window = 155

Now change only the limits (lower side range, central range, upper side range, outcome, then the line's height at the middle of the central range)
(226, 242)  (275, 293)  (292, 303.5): 0.6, 140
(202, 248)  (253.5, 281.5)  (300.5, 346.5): 5.2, 135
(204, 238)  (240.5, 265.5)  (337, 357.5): 9.8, 141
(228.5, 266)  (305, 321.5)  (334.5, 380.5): -0.8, 132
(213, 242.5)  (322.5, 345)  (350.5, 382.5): 0.3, 153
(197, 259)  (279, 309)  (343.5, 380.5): -0.5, 138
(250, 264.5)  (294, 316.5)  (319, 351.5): -2.8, 126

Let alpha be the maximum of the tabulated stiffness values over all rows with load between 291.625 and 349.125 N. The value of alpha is 161.4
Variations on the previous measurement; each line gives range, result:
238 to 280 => 129.5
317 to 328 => 152.4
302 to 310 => 140.2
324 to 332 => 153.6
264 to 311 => 156.3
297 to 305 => 150.9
